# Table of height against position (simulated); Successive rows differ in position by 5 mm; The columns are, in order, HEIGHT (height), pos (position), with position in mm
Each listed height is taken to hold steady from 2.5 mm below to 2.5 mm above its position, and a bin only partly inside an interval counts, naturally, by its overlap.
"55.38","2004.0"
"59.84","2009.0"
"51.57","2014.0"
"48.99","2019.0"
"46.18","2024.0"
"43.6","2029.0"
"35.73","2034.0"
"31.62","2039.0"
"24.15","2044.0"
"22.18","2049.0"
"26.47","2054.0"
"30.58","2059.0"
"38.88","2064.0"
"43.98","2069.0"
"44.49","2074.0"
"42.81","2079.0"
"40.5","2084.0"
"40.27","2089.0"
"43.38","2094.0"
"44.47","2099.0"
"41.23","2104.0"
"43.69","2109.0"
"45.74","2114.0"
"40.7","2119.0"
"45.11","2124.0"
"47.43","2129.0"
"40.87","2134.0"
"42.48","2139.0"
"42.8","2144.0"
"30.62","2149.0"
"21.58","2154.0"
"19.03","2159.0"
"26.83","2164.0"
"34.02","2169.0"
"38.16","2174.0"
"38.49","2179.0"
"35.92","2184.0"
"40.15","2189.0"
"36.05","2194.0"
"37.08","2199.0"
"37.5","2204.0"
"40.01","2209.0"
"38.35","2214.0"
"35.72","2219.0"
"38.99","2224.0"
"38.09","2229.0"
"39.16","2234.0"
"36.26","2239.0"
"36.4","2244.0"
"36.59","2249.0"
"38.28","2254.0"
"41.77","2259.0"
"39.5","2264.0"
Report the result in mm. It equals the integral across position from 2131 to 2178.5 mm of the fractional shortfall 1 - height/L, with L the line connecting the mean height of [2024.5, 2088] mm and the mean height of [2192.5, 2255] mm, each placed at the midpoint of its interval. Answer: 4.6 mm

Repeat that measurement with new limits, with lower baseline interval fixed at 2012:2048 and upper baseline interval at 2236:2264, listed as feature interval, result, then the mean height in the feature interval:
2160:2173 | 2.9 mm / 30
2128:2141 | -1.5 mm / 43.2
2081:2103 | -1.8 mm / 42.1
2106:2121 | -1.8 mm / 43.4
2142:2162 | 5.4 mm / 28.1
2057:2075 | -0.1 mm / 39.3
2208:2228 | 0.1 mm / 38.1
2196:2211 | 0.1 mm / 38.1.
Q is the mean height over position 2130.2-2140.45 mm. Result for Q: 42.3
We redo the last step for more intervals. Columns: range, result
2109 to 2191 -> 37.1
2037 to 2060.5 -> 26.7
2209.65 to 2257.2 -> 37.7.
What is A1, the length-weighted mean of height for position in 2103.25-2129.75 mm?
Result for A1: 43.9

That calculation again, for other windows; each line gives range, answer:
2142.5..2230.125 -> 34.8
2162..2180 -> 34.2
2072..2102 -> 42.6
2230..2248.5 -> 37.3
